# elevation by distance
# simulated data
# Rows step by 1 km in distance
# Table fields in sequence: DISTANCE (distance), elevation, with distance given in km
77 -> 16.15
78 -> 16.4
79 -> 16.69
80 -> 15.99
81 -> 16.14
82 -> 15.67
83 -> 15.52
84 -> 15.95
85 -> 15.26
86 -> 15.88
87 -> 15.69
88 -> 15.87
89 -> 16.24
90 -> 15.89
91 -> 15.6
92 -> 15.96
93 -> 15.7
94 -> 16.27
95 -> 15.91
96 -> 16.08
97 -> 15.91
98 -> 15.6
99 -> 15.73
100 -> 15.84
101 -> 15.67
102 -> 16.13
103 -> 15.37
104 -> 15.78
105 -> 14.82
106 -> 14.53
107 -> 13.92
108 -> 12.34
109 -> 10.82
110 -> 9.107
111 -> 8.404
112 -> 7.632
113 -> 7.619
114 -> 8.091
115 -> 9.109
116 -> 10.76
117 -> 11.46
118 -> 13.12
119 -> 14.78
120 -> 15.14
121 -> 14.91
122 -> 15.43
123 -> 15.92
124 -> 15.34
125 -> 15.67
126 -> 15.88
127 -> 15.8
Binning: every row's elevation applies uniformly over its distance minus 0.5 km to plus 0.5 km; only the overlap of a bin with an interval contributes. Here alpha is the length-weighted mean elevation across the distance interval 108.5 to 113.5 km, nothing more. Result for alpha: 8.72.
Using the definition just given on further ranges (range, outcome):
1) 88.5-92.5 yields 15.9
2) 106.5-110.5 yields 11.5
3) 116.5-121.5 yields 13.9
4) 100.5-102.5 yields 15.9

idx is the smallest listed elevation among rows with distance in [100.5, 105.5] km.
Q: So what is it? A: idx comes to 14.82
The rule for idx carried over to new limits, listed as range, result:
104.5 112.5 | 7.632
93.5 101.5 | 15.6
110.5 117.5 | 7.619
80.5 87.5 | 15.26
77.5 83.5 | 15.52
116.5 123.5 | 11.46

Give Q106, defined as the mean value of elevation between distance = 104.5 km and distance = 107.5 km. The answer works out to 14.4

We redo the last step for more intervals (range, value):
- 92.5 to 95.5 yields 16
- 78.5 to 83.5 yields 16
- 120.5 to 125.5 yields 15.5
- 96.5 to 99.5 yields 15.7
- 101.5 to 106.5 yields 15.3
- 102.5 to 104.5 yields 15.6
